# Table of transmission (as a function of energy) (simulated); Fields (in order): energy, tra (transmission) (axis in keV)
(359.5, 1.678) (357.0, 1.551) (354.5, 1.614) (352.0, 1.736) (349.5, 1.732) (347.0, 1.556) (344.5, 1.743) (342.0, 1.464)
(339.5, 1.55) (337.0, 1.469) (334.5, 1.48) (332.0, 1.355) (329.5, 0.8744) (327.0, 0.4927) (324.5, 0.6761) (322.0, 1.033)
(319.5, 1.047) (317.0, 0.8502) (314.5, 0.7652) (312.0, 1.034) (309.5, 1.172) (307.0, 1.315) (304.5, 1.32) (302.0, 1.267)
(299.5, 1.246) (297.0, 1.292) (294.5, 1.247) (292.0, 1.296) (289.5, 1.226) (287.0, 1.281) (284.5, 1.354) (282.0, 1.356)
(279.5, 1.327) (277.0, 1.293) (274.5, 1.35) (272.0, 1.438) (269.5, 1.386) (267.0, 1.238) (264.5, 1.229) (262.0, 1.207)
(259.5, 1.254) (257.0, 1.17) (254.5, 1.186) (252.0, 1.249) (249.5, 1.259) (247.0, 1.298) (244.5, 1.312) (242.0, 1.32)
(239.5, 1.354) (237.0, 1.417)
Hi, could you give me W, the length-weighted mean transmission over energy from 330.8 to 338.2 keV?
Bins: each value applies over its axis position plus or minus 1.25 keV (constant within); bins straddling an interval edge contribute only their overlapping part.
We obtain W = 1.43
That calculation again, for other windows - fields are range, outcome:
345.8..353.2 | 1.68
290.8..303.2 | 1.27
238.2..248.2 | 1.32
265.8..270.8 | 1.31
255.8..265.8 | 1.22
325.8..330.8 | 0.692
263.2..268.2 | 1.23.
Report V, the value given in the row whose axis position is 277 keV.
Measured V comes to 1.293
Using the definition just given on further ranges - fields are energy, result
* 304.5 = 1.32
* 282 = 1.356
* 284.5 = 1.354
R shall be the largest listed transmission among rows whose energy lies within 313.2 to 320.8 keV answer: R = 1.047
